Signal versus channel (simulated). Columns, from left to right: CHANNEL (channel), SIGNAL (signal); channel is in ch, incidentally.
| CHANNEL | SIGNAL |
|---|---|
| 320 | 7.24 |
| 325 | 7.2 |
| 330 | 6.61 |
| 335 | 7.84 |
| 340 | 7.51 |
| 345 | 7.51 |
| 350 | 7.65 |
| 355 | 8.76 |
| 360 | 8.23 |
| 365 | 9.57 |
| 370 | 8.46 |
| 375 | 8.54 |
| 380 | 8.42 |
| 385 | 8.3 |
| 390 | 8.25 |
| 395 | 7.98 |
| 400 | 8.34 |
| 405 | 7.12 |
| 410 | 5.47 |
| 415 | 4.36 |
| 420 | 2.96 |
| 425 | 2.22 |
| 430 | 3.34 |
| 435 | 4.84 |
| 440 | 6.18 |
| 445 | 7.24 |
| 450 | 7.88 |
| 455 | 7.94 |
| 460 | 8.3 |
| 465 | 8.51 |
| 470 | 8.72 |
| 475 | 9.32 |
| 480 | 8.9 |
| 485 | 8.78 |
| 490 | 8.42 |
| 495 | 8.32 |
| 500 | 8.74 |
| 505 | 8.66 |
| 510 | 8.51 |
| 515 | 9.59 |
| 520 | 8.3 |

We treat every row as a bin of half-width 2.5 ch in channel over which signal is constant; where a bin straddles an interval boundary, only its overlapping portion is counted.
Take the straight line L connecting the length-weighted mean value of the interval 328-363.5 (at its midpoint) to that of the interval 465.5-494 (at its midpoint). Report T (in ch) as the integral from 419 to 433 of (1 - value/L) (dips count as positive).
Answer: 9.2 ch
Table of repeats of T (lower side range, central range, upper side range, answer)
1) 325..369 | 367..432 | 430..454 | 5.73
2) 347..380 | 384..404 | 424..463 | -1.34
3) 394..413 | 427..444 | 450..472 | 6.26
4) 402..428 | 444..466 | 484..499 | -4.70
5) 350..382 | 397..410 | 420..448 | -1.76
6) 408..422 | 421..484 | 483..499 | -3.44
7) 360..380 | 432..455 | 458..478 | 5.56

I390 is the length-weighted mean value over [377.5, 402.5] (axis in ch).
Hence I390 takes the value 8.26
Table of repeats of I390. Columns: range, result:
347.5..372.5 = 8.53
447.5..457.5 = 7.91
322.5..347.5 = 7.33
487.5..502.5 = 8.49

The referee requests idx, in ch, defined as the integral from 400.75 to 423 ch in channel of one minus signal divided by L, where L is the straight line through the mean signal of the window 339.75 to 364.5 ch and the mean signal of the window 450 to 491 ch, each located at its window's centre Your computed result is 8.42 ch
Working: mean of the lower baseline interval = 8.1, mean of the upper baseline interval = 8.57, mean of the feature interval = 5.18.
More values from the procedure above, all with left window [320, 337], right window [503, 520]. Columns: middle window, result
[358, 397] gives -4.3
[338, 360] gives -1.5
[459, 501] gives -0.6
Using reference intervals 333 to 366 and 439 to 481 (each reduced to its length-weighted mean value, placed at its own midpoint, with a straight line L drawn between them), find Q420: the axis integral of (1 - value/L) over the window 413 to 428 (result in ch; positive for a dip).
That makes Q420 9.2 ch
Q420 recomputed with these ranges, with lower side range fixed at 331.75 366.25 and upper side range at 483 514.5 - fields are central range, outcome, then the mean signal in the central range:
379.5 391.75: -0.2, 8.31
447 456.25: 0.6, 7.87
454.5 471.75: 0.2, 8.4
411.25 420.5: 4.7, 4.06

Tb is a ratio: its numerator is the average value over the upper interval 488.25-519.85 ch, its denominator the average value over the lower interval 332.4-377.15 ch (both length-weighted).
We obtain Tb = 1.1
